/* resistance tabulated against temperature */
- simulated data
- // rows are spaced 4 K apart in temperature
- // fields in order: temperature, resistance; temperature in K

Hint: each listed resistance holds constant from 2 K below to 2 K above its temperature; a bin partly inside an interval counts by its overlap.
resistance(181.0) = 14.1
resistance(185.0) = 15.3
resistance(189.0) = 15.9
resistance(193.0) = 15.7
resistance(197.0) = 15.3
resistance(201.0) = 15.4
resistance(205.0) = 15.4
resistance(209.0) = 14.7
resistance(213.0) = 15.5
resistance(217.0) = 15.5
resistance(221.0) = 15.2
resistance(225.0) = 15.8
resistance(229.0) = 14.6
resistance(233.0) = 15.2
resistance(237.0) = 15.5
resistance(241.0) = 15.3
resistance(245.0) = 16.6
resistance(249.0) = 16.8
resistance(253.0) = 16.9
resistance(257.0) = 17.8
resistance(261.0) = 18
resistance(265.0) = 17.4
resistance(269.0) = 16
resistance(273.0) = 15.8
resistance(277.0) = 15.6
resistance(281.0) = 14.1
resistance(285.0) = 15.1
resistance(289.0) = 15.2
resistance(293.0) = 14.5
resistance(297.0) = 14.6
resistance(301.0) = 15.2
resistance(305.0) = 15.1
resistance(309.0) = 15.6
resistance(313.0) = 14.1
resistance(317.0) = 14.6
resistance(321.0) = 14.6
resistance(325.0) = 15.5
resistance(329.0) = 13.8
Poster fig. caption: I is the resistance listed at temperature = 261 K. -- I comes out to 18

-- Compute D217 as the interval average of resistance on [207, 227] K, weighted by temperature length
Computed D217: 15.3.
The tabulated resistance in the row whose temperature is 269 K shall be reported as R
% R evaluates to 16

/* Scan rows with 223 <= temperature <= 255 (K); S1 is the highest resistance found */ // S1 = 16.9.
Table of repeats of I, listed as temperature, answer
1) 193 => 15.7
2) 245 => 16.6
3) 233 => 15.2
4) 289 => 15.2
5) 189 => 15.9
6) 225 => 15.8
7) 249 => 16.8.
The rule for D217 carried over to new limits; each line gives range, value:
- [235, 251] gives 16.1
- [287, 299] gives 14.8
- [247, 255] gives 16.9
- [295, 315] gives 14.9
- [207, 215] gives 15.1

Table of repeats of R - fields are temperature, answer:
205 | 15.4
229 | 14.6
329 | 13.8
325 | 15.5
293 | 14.5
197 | 15.3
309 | 15.6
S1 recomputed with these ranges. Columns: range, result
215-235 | 15.8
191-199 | 15.7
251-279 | 18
